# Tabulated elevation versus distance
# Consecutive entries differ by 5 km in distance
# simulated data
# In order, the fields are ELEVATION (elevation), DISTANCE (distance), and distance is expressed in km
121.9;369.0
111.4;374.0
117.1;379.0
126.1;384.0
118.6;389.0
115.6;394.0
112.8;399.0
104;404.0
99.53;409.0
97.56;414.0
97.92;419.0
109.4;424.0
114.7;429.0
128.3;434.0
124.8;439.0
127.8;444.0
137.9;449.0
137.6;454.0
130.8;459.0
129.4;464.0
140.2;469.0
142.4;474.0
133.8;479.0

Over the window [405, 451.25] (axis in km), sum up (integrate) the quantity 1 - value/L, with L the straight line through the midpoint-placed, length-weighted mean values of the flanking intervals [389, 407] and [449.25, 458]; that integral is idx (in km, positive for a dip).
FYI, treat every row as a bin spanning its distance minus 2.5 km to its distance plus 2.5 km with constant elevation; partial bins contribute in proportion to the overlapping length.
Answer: 3.9 km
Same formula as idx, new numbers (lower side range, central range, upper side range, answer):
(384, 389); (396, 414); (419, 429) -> 1.66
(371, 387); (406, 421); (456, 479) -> 3.18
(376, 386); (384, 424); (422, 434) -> 3.51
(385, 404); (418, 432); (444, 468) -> 1.71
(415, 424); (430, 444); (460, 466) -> -1.61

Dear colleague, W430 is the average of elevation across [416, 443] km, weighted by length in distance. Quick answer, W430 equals 115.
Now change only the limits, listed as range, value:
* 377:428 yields 110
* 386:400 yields 116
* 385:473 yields 120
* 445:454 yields 136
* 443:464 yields 133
